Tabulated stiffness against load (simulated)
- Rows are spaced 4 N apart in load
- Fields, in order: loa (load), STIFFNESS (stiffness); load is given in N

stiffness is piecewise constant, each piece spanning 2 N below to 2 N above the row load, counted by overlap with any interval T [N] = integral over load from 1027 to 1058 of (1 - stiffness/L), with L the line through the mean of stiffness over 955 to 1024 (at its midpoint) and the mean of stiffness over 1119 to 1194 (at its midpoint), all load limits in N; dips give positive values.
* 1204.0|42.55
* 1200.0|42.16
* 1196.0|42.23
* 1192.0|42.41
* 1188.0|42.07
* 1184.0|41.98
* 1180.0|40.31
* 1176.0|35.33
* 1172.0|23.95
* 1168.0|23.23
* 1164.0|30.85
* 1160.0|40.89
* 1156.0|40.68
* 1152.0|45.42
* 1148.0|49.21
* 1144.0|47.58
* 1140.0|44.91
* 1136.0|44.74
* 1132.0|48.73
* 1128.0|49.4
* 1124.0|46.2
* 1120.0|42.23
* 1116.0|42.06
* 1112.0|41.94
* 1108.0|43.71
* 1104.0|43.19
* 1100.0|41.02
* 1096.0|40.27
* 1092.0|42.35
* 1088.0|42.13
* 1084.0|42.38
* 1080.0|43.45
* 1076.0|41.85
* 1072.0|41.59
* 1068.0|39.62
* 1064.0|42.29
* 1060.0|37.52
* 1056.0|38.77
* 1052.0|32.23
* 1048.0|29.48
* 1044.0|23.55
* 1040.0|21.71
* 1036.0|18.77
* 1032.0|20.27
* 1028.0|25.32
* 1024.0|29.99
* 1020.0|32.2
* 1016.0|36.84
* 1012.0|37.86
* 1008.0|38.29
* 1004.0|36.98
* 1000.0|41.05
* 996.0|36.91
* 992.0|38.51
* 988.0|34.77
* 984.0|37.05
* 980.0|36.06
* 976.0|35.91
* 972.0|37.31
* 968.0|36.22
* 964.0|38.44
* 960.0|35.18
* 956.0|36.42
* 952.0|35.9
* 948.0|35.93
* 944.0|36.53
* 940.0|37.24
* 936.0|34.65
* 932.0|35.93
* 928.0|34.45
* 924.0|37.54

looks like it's 9.59 N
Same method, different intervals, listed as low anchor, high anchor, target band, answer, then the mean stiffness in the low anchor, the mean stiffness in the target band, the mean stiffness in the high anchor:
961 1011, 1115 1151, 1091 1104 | 0.77 N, 37.3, 41.4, 46.2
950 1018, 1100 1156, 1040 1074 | 5.25 N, 37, 34.8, 45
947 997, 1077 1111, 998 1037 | 6.53 N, 36.5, 32.1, 42.3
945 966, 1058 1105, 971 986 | 0.31 N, 36.4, 36.5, 41.4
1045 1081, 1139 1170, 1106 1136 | -4.18 N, 38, 44.9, 40.2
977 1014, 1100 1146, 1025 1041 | 7.09 N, 37.5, 22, 44.8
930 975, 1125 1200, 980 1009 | -0.21 N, 36.3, 37.5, 40.9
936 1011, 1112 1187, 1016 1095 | 9.70 N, 36.9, 34.1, 41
